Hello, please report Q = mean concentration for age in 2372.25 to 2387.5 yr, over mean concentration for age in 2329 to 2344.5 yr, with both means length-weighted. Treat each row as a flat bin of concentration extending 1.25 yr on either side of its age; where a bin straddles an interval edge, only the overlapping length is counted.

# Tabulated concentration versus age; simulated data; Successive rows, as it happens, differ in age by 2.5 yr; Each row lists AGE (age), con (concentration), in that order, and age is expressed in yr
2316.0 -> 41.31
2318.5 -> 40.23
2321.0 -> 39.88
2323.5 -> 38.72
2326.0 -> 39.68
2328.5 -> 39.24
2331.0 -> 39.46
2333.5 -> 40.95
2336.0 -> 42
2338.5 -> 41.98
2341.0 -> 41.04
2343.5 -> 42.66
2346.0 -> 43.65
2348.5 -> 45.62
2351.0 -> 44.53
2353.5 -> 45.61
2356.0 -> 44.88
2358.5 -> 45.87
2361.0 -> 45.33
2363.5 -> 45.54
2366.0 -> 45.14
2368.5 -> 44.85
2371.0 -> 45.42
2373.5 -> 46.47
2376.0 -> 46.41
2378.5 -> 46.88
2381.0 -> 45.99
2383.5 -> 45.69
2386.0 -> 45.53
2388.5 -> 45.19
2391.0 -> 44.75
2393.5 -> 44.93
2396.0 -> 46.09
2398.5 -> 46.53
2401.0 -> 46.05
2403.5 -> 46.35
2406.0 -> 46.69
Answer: 1.12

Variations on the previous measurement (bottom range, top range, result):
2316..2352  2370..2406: 1.11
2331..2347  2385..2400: 1.09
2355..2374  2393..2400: 1.01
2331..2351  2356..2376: 1.07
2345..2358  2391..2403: 1.02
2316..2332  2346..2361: 1.14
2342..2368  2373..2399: 1.02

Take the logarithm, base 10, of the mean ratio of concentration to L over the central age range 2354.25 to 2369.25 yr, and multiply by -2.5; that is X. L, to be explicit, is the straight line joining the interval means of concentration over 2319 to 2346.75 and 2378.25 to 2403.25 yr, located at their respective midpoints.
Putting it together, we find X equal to -0.05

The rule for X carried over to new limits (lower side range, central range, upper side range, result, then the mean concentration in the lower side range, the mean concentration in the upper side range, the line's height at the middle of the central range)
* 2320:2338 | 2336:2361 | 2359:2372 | -0.03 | 40.1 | 45.3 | 42.9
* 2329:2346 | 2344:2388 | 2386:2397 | -0.05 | 41.4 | 45.3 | 43.4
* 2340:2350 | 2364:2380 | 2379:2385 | -0.01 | 43.3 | 46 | 45.2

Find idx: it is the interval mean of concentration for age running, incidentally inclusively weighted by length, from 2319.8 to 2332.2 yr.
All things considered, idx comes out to 39.4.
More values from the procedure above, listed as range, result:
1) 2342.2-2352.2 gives 44.1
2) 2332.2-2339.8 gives 41.6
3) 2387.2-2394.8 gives 45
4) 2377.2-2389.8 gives 45.9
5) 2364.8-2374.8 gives 45.5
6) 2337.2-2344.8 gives 41.9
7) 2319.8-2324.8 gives 39.3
